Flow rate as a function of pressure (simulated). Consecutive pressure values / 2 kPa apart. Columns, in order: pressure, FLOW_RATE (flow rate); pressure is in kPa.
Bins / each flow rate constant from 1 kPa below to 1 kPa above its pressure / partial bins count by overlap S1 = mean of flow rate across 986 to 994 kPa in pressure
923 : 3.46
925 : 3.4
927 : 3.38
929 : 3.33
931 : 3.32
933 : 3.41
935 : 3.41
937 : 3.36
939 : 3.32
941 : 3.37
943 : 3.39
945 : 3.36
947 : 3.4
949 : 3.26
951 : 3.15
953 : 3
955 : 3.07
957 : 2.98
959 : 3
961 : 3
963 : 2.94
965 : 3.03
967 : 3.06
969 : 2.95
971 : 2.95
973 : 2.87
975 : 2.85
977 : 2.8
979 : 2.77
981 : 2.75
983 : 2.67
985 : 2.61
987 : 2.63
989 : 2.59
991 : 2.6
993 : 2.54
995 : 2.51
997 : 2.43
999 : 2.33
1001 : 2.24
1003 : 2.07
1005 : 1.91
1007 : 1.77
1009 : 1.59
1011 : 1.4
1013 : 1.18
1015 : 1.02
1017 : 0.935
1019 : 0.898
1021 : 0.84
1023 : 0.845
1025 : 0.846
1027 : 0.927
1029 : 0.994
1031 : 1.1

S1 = 2.59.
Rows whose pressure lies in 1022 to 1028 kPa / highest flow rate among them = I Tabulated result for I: 0.927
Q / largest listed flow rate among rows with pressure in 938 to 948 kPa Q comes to 3.4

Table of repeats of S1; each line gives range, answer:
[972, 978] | 2.84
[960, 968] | 3.01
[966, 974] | 2.96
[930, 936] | 3.38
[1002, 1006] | 1.99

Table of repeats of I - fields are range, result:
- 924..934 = 3.41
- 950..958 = 3.15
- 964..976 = 3.06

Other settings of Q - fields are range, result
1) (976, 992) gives 2.8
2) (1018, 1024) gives 0.898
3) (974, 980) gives 2.85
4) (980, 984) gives 2.75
